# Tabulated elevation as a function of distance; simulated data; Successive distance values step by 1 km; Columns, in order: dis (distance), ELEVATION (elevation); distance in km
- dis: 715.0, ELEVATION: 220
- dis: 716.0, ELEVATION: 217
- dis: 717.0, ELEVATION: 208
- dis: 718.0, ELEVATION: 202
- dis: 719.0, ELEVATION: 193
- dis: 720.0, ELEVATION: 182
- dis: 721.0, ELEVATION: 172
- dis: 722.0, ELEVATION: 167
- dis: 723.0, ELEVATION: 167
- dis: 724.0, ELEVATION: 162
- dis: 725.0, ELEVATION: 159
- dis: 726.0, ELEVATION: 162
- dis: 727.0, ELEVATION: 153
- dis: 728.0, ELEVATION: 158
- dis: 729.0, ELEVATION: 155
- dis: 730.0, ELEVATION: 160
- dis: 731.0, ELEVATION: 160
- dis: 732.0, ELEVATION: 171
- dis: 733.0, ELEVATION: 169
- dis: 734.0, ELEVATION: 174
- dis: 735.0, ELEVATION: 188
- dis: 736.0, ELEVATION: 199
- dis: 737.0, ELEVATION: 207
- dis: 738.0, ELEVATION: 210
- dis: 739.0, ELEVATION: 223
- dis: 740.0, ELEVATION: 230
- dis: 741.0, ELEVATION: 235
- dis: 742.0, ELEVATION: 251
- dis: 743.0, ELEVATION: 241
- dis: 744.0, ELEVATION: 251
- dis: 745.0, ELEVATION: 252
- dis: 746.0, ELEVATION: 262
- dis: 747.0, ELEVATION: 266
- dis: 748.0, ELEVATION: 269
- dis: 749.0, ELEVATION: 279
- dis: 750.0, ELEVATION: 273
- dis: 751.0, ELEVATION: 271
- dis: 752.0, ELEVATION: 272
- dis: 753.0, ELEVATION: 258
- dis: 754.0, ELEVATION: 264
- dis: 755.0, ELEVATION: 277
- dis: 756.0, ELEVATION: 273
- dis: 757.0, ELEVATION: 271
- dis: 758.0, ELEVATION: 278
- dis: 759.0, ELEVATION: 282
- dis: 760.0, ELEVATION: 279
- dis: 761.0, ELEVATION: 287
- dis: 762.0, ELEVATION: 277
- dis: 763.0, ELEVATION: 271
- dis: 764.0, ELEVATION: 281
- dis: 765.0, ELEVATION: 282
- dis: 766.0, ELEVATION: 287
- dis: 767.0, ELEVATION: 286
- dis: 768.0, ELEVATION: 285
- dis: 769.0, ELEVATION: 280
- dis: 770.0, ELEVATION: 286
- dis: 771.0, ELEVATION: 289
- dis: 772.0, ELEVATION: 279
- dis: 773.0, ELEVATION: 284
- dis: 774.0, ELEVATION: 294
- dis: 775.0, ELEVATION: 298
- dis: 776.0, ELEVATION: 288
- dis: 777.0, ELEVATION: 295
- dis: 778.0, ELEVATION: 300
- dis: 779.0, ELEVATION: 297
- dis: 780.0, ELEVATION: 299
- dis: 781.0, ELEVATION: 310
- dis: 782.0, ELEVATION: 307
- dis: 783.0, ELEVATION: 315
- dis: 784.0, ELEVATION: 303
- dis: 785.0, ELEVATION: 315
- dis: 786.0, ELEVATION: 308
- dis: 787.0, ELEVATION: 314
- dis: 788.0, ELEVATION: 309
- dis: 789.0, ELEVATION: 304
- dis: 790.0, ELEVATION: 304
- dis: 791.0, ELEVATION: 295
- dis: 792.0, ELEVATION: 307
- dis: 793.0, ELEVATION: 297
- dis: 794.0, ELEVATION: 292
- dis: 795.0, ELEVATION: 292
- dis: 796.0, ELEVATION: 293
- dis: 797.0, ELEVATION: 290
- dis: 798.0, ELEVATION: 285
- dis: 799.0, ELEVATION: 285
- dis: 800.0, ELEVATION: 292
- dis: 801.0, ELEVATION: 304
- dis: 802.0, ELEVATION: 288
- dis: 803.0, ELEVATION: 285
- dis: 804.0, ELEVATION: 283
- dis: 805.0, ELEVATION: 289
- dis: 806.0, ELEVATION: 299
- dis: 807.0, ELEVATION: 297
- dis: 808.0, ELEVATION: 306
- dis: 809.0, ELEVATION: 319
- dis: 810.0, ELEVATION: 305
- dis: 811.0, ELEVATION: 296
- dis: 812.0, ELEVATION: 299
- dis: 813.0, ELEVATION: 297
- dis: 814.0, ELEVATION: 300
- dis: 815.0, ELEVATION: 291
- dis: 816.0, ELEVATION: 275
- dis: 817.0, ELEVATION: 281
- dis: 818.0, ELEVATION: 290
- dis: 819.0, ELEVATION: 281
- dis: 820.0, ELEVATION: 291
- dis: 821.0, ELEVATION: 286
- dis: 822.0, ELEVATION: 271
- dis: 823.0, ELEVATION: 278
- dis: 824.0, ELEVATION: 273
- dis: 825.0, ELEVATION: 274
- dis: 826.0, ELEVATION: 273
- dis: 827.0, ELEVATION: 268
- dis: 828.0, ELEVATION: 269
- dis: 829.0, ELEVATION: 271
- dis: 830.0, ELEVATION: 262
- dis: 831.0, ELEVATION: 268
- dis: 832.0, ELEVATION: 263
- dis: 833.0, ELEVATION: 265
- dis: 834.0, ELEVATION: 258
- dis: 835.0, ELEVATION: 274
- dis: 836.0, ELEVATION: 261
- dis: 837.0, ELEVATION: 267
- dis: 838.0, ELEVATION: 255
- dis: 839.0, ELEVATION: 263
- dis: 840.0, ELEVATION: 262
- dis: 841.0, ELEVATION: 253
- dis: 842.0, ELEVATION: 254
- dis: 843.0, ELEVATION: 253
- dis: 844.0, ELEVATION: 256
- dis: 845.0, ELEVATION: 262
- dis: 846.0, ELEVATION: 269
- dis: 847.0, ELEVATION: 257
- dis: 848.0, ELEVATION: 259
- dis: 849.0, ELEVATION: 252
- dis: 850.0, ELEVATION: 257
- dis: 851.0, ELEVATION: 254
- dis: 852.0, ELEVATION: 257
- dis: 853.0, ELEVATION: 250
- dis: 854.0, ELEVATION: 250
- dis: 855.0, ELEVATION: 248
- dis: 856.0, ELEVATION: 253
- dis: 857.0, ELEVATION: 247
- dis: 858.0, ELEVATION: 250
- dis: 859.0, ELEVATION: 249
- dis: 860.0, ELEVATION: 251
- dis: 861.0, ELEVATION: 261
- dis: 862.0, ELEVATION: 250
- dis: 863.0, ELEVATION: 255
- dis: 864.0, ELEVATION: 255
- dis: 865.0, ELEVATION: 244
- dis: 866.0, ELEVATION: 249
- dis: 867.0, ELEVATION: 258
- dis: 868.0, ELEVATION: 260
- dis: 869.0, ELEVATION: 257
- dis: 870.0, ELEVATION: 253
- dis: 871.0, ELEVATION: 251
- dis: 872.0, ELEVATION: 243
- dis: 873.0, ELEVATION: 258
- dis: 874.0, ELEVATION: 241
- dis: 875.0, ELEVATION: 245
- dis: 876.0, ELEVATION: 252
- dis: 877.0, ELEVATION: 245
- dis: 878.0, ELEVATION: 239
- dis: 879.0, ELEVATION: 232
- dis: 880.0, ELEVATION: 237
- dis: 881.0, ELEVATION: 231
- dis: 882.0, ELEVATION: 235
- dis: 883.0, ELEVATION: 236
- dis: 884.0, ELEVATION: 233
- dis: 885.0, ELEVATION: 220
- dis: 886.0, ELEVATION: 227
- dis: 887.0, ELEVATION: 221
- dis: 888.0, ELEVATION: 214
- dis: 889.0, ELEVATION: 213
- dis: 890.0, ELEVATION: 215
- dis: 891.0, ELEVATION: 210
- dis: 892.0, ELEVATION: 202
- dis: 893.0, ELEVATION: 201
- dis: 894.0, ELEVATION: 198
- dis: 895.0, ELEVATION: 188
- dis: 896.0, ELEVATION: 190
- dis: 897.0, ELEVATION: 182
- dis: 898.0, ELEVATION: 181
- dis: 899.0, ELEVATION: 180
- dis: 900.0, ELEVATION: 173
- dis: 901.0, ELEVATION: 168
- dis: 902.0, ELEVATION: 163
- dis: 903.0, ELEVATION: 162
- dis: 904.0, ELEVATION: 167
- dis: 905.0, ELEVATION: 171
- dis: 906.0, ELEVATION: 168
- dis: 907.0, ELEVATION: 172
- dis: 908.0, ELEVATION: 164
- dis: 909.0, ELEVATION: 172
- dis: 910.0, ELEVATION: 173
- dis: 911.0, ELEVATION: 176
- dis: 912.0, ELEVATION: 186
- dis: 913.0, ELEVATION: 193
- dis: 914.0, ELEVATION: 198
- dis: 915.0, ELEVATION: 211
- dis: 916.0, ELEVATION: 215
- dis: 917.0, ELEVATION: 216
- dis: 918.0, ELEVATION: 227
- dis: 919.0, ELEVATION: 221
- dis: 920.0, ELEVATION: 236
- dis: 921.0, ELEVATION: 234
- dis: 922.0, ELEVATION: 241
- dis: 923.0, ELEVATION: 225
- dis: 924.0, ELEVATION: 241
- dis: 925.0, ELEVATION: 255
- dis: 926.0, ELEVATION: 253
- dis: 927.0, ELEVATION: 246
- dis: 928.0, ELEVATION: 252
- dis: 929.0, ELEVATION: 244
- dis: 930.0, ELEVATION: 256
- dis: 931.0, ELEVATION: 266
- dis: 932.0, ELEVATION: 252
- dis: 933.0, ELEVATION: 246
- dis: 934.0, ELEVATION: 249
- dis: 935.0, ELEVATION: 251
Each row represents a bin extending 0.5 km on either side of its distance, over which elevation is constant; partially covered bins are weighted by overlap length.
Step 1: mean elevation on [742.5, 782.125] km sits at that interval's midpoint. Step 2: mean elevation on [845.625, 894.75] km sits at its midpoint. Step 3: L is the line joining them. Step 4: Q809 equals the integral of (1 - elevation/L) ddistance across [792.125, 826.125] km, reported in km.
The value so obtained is -3.6 km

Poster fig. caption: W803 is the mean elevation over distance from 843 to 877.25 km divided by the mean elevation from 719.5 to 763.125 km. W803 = 1.13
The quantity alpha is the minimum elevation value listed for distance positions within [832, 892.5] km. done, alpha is 202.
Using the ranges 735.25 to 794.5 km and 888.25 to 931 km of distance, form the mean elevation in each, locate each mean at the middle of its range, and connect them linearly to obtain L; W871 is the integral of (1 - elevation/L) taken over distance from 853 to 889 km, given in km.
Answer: -3.2 km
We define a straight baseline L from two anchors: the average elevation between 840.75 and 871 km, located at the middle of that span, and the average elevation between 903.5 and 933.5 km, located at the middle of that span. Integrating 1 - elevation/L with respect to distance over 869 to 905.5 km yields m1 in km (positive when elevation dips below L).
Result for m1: 3.4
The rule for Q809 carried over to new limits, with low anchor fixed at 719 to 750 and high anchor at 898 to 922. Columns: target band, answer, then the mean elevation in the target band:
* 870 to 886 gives -4.0 km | 240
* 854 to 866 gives -3.6 km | 251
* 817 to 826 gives -3.9 km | 280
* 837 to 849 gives -3.9 km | 259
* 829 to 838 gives -3.2 km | 265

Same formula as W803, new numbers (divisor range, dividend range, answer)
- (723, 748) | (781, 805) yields 1.49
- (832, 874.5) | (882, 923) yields 0.78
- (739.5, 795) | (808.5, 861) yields 0.95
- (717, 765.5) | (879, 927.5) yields 0.91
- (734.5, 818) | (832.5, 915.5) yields 0.81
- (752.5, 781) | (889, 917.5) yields 0.66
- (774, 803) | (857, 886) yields 0.82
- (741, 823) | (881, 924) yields 0.70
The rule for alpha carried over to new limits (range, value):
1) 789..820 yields 275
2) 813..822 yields 271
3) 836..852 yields 252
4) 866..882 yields 231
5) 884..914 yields 162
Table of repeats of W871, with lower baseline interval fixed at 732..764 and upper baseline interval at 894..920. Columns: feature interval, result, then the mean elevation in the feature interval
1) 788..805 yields -4.7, 294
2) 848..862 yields -3.1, 252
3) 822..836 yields -3.3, 269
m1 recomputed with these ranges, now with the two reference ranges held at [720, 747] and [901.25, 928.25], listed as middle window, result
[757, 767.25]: -4.4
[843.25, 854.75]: -3.2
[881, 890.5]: -1.0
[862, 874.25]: -3.0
